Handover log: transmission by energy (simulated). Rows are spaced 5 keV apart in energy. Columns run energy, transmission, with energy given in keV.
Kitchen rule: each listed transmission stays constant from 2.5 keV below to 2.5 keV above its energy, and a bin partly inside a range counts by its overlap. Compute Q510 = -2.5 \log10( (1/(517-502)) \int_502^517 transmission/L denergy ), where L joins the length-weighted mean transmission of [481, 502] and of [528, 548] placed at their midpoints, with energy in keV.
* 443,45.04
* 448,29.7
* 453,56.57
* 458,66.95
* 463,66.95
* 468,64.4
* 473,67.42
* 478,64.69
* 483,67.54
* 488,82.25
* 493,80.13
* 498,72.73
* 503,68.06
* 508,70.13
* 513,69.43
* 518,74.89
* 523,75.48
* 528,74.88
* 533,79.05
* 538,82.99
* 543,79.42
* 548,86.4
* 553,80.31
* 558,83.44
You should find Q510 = 0.11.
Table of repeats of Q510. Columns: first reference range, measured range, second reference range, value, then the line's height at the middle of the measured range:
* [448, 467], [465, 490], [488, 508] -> -0.037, 66.6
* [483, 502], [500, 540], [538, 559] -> 0.071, 79.2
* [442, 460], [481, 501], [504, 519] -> -0.190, 63.6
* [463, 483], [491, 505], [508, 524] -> -0.058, 69.8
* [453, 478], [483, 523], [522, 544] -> -0.017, 72.6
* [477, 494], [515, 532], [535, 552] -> 0.061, 79.6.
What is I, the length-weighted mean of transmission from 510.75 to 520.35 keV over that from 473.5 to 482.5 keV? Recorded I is 1.1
